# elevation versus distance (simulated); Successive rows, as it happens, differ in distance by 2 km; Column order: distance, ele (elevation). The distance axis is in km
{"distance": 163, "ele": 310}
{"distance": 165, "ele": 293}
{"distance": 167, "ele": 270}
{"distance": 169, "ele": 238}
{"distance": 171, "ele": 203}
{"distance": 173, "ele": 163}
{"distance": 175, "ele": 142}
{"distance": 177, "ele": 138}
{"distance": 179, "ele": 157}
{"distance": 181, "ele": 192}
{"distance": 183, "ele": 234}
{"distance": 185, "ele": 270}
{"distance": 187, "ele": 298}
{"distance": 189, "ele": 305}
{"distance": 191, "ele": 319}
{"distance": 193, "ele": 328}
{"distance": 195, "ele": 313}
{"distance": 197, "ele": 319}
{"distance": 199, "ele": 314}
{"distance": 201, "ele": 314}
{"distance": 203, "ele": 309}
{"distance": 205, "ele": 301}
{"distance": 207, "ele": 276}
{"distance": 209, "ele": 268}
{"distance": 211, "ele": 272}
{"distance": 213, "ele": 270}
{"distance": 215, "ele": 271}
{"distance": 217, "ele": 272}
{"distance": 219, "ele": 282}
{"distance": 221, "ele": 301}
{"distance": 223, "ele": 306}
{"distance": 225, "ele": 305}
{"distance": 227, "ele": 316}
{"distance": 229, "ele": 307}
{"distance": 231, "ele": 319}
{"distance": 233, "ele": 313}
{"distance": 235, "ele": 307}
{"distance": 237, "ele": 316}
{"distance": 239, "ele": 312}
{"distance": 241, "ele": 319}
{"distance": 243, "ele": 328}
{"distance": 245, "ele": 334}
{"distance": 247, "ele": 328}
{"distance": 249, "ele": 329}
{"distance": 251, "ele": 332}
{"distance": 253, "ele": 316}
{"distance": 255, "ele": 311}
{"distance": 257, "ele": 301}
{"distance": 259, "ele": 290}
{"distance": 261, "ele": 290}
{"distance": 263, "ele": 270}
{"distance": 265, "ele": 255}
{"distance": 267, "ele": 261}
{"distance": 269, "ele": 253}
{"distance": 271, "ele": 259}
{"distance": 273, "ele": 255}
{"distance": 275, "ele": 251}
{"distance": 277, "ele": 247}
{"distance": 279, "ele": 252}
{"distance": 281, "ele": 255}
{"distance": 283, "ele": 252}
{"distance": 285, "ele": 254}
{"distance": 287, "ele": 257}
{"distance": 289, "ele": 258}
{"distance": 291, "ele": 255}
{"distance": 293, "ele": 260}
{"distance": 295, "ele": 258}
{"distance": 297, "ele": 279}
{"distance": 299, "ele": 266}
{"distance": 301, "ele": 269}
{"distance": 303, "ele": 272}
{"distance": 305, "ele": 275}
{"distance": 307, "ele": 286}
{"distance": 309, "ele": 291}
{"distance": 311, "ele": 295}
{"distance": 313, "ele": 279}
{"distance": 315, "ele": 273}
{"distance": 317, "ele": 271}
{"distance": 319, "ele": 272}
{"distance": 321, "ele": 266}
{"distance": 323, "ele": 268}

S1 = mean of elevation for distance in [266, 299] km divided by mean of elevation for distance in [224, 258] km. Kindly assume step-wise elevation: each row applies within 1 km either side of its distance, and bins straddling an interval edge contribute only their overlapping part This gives 0.8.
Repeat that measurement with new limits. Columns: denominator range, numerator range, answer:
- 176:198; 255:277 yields 1.03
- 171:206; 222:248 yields 1.22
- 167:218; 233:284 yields 1.11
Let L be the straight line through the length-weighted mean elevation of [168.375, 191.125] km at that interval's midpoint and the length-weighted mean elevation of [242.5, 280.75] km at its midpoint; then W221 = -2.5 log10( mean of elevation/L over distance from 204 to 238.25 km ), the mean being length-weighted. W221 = -0.17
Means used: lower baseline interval 218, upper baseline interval 286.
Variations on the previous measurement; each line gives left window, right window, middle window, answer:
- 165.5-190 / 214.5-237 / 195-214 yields -0.12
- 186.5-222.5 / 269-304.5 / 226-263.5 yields -0.13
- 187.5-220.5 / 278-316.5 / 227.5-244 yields -0.10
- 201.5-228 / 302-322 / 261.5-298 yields 0.10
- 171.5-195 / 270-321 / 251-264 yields -0.17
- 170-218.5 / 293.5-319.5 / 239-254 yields -0.21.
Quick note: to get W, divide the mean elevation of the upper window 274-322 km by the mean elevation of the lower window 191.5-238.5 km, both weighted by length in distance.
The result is 0.9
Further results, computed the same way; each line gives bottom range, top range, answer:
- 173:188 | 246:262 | 1.55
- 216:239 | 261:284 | 0.84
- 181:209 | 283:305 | 0.89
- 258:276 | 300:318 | 1.05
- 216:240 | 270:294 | 0.84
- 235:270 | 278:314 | 0.88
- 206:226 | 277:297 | 0.91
